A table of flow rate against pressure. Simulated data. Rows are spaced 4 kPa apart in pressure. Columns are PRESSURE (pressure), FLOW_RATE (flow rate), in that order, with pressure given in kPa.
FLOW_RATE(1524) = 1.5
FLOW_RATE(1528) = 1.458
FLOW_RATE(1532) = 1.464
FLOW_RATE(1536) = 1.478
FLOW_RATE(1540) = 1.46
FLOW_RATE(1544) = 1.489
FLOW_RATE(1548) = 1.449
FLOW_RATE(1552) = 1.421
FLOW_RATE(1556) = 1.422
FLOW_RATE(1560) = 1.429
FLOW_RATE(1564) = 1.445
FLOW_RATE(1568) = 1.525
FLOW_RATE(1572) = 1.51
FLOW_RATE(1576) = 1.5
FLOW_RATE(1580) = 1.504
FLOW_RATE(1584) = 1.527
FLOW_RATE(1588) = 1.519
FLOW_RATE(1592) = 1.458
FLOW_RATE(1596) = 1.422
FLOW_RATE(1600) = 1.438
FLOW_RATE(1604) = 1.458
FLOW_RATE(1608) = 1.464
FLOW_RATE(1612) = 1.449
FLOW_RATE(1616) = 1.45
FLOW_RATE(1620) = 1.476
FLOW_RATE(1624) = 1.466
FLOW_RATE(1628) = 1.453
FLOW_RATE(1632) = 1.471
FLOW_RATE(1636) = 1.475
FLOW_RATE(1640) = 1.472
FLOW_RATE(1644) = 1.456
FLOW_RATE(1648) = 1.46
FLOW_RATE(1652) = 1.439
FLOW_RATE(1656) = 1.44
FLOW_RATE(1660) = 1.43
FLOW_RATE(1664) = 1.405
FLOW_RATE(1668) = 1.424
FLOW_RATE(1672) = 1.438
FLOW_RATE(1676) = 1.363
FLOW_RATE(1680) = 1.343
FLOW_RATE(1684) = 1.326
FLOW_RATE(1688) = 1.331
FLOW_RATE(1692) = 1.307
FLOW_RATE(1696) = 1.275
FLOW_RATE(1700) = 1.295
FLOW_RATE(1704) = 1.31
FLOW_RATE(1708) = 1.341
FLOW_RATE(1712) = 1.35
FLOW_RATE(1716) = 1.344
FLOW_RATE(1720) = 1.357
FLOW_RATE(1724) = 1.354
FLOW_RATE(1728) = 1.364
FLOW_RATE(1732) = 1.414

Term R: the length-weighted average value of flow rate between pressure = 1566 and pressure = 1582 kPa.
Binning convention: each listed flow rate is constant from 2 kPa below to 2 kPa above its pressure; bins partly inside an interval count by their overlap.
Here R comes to 1.51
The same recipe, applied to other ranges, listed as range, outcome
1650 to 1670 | 1.43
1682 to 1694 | 1.32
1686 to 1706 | 1.3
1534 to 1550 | 1.47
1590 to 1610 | 1.45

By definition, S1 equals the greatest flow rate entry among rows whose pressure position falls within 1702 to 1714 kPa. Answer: 1.35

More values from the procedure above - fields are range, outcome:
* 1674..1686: 1.363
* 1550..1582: 1.525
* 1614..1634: 1.476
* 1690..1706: 1.31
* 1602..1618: 1.464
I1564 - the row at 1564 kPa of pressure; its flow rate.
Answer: 1.445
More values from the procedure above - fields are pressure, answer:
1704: 1.31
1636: 1.475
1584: 1.527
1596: 1.422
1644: 1.456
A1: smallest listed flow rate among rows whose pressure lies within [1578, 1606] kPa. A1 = 1.422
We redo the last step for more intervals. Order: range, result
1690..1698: 1.275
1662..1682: 1.343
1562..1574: 1.445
